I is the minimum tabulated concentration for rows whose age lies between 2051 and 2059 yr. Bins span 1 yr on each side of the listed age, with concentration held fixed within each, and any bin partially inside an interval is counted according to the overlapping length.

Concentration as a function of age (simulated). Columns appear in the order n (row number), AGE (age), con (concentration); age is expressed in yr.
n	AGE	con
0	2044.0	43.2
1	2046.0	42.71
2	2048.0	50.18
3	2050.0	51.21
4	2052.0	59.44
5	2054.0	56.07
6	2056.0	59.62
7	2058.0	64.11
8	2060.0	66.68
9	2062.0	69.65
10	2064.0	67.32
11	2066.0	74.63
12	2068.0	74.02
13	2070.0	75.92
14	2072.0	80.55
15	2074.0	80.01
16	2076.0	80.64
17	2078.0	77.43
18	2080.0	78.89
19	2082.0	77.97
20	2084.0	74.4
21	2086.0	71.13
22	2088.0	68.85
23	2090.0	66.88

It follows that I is 56.07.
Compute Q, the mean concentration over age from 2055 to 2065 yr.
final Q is 65.5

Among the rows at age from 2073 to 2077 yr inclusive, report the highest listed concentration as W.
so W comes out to 80.64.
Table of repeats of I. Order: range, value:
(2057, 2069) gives 64.11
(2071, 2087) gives 71.13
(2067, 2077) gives 74.02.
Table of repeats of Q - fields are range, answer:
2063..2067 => 71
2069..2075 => 78.8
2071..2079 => 79.7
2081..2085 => 76.2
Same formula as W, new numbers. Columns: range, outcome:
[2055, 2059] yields 64.11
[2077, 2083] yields 78.89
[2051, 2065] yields 69.65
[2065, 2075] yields 80.55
